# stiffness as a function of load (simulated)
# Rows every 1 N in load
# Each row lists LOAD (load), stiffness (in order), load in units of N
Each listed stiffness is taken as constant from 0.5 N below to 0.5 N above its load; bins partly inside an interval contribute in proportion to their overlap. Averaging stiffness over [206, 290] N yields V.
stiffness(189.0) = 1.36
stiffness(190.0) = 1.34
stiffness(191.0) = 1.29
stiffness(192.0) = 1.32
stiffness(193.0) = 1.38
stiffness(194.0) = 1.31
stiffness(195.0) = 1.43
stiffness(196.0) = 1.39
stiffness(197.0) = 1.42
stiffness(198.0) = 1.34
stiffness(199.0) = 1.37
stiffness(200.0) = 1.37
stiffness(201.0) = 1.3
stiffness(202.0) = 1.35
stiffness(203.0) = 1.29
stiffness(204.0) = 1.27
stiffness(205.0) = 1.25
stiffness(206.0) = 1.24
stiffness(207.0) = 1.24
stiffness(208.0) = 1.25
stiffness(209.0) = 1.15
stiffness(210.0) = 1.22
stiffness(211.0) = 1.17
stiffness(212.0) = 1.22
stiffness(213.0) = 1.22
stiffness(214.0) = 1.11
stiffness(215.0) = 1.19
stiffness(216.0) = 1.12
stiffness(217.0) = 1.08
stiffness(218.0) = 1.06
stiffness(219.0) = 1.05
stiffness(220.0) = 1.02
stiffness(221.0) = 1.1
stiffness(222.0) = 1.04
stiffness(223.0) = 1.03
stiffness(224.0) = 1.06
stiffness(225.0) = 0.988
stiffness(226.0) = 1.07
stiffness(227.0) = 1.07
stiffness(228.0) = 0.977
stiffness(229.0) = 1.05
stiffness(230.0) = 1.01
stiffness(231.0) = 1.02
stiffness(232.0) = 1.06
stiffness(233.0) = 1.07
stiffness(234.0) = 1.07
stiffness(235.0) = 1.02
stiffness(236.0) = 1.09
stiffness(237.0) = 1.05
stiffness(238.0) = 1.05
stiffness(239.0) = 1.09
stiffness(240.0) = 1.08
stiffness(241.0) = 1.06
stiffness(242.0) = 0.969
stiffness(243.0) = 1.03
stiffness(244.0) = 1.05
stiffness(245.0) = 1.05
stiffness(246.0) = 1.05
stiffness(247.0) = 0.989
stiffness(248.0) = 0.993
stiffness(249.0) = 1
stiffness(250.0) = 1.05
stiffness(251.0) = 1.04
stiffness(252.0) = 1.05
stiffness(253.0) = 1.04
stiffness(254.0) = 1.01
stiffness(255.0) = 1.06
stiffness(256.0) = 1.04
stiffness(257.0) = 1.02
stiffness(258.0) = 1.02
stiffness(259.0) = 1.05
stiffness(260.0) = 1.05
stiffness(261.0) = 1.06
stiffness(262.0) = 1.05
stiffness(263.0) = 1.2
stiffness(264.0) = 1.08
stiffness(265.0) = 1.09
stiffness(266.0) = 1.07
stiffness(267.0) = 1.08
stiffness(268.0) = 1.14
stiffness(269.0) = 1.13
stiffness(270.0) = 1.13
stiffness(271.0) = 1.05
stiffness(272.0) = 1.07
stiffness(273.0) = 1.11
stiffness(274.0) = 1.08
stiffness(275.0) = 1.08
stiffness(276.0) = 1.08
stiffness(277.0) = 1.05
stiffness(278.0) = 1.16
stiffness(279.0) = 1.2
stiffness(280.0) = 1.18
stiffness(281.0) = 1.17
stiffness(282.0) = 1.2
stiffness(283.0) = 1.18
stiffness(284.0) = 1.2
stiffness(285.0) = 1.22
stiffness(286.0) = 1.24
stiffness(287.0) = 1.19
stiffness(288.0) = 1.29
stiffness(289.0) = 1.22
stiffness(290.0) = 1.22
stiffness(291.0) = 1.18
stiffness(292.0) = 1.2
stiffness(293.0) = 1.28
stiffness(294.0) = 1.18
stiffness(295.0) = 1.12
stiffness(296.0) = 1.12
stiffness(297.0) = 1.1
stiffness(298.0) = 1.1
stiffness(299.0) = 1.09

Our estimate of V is 1.09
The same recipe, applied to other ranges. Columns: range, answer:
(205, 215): 1.2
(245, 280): 1.07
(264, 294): 1.15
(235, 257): 1.04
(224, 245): 1.04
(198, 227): 1.17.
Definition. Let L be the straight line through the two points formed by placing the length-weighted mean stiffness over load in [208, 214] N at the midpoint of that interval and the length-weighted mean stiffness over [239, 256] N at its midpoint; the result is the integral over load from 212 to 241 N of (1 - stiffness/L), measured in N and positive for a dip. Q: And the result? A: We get 1.5 N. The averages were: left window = 1.19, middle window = 1.07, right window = 1.03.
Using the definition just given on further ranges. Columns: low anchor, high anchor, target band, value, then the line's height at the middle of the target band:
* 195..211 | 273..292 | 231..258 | 4.20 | 1.23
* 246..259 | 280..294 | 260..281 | 0.35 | 1.12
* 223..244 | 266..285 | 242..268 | 0.91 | 1.09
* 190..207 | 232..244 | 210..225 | 1.16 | 1.2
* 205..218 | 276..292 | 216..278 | 6.75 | 1.19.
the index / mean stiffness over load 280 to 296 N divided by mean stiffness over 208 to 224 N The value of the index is 1.1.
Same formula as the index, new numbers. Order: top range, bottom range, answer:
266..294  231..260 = 1.11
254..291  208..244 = 1.04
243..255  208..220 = 0.90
